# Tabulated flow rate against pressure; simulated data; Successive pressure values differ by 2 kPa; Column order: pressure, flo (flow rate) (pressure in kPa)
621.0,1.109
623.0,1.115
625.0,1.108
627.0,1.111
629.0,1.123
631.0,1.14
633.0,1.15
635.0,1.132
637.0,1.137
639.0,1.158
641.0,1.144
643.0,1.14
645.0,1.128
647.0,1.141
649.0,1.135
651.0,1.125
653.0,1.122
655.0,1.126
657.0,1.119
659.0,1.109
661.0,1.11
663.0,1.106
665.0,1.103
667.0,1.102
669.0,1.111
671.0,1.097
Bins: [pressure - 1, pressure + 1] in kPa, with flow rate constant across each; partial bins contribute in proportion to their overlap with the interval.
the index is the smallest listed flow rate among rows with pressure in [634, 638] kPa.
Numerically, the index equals 1.132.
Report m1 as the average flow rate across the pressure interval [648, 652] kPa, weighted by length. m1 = 1.13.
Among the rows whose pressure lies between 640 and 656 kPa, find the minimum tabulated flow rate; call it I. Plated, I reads 1.122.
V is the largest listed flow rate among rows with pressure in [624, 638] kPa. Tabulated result 1.15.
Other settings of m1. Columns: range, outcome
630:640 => 1.14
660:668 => 1.11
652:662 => 1.12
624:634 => 1.13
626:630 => 1.12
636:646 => 1.14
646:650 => 1.14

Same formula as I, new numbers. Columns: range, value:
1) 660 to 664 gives 1.106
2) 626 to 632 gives 1.111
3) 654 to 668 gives 1.102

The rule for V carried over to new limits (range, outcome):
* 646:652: 1.141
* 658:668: 1.11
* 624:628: 1.111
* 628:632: 1.14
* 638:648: 1.158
